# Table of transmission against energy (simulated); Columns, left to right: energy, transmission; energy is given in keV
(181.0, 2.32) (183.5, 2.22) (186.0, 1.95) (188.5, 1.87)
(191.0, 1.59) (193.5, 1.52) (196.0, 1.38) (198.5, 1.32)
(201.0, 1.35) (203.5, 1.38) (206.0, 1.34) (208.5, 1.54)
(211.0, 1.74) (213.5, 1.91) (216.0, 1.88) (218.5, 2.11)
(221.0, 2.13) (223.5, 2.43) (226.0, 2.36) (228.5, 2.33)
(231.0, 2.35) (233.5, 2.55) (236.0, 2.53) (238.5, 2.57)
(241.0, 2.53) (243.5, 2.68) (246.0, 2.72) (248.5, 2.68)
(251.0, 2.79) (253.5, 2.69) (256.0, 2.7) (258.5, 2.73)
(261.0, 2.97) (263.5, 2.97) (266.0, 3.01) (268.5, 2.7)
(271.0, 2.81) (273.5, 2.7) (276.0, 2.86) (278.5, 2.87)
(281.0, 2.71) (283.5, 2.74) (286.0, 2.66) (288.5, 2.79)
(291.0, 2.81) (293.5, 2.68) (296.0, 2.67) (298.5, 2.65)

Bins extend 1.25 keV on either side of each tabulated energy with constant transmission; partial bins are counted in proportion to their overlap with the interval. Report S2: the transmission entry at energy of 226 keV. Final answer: 2.36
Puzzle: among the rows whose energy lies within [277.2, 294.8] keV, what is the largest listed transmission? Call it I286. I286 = 2.87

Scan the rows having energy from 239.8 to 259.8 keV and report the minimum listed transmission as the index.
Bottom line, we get 2.53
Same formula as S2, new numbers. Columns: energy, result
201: 1.35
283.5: 2.74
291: 2.81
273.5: 2.7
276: 2.86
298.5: 2.65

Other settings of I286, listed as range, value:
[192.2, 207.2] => 1.52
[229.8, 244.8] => 2.68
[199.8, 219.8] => 2.11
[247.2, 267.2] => 3.01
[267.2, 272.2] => 2.81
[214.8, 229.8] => 2.43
